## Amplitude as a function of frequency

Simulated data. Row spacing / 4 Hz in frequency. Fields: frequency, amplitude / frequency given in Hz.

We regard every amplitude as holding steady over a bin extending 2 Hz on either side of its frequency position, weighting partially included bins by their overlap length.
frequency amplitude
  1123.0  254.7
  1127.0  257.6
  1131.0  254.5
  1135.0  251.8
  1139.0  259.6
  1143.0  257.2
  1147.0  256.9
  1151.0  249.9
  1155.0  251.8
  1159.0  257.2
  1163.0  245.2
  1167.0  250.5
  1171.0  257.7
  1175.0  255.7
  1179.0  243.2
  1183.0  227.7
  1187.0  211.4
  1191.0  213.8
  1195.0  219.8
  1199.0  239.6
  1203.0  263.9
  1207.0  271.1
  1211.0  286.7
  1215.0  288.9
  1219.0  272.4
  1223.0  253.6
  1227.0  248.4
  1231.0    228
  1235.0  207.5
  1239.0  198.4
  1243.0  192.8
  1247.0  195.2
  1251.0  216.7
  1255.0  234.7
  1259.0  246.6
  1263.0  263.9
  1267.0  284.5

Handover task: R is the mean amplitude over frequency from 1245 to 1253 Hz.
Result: 206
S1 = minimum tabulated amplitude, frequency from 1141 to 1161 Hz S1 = 249.9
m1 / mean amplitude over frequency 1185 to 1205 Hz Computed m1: 230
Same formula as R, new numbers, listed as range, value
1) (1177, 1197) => 223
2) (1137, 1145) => 258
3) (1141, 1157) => 254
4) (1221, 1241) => 227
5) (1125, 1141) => 256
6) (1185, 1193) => 213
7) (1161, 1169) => 248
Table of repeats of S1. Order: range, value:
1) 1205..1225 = 253.6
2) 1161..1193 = 211.4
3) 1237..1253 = 192.8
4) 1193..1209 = 219.8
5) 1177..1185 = 227.7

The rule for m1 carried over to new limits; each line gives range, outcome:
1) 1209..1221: 283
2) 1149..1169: 251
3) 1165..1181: 252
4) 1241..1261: 217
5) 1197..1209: 258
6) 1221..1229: 251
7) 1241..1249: 194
